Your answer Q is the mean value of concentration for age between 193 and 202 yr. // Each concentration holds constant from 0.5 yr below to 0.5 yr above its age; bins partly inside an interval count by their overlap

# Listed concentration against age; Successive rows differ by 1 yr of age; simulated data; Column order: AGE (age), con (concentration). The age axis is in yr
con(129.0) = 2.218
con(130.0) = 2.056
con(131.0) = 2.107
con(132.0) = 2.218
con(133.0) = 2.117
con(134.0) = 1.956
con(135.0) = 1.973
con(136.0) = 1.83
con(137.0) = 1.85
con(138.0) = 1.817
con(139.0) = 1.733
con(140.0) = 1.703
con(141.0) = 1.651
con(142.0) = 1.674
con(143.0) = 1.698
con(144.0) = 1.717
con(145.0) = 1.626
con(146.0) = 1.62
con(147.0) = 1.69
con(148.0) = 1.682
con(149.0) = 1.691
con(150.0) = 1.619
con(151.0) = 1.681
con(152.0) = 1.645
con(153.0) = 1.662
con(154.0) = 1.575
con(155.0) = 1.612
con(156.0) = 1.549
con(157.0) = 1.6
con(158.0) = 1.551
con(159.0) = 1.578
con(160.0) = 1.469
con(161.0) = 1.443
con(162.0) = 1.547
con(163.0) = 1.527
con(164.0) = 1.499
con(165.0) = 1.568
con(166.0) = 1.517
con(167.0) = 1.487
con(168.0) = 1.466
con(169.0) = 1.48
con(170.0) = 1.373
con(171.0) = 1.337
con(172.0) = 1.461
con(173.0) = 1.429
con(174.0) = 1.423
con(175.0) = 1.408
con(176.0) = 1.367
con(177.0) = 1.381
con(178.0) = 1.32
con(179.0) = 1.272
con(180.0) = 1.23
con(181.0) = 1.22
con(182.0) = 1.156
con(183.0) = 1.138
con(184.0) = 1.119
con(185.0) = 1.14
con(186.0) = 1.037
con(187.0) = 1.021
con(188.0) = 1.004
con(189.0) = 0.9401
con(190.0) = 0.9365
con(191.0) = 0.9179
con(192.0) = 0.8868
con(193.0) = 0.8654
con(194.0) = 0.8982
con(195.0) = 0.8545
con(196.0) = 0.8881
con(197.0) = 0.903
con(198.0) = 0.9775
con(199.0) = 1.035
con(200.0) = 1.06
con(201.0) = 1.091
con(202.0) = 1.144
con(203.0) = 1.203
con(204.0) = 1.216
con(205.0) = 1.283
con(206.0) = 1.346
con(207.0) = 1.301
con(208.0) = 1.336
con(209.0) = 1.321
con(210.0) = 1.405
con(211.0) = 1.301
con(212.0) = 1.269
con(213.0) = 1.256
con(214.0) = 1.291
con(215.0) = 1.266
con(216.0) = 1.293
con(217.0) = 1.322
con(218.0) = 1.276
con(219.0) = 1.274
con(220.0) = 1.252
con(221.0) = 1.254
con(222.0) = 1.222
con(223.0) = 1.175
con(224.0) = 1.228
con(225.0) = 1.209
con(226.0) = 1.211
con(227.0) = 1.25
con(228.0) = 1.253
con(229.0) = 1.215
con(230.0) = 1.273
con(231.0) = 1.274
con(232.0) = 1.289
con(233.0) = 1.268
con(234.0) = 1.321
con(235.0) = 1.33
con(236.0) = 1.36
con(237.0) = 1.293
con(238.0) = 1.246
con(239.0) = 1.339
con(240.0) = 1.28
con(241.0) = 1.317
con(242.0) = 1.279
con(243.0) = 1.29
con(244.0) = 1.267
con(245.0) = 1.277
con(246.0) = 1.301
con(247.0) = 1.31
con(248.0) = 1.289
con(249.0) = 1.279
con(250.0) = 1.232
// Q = 0.968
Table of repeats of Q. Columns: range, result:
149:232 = 1.28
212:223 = 1.27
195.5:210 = 1.16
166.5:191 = 1.25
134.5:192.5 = 1.46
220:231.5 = 1.23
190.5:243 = 1.21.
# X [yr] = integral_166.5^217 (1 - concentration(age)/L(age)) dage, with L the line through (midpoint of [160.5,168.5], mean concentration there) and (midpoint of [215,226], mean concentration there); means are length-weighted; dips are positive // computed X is 6.7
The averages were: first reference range 1.51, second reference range 1.25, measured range 1.2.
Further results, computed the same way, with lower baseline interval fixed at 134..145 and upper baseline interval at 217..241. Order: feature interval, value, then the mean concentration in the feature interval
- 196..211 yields 2.4 yr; 1.18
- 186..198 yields 4.5 yr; 0.927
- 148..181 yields 2.8 yr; 1.49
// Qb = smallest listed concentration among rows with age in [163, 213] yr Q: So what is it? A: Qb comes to 0.8545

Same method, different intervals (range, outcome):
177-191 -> 0.9179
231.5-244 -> 1.246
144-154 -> 1.575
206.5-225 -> 1.175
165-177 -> 1.337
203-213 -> 1.203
